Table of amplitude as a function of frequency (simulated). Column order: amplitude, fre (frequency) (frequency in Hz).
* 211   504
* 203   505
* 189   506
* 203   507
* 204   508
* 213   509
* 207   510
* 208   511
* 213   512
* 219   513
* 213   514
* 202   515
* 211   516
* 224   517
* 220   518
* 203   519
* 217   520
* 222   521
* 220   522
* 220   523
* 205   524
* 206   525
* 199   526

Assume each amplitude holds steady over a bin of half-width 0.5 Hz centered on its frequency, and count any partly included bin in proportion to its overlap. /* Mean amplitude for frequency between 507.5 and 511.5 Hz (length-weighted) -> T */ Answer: 208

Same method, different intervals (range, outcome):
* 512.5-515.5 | 211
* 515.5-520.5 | 215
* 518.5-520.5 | 210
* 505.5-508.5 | 199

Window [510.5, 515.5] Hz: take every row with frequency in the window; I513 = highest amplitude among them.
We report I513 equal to 219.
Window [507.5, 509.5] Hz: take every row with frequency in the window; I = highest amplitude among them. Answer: 213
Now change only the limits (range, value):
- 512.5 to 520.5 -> 224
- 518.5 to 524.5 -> 222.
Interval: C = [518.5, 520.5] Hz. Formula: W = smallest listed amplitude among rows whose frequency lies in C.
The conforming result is 203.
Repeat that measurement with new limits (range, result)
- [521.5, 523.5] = 220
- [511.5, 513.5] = 213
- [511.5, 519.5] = 202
